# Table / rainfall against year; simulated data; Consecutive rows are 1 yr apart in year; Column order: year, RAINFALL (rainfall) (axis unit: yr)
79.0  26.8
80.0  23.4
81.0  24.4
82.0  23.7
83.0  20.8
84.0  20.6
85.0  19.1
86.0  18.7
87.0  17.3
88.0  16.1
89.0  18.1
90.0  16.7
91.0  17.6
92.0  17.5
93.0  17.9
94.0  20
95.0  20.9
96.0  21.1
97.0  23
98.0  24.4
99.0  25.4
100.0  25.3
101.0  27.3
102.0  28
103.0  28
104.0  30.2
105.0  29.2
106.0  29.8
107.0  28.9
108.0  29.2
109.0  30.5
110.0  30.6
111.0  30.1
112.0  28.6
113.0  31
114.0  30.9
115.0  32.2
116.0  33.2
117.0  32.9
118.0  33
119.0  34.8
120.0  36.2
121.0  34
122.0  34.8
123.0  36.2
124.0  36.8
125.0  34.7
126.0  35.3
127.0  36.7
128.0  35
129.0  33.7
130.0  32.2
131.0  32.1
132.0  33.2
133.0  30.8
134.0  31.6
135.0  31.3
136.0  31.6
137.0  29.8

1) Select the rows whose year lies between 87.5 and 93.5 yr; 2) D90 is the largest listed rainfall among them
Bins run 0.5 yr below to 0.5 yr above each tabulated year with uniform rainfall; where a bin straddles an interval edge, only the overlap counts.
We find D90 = 18.1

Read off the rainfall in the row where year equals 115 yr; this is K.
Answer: 32.2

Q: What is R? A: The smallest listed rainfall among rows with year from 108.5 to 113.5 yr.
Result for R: 28.6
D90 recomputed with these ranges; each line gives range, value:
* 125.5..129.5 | 36.7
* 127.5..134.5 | 35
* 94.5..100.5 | 25.4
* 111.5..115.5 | 32.2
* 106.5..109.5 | 30.5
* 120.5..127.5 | 36.8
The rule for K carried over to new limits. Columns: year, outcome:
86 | 18.7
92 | 17.5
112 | 28.6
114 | 30.9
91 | 17.6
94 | 20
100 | 25.3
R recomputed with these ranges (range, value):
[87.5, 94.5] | 16.1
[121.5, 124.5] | 34.8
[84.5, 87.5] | 17.3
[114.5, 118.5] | 32.2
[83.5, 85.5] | 19.1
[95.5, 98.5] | 21.1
